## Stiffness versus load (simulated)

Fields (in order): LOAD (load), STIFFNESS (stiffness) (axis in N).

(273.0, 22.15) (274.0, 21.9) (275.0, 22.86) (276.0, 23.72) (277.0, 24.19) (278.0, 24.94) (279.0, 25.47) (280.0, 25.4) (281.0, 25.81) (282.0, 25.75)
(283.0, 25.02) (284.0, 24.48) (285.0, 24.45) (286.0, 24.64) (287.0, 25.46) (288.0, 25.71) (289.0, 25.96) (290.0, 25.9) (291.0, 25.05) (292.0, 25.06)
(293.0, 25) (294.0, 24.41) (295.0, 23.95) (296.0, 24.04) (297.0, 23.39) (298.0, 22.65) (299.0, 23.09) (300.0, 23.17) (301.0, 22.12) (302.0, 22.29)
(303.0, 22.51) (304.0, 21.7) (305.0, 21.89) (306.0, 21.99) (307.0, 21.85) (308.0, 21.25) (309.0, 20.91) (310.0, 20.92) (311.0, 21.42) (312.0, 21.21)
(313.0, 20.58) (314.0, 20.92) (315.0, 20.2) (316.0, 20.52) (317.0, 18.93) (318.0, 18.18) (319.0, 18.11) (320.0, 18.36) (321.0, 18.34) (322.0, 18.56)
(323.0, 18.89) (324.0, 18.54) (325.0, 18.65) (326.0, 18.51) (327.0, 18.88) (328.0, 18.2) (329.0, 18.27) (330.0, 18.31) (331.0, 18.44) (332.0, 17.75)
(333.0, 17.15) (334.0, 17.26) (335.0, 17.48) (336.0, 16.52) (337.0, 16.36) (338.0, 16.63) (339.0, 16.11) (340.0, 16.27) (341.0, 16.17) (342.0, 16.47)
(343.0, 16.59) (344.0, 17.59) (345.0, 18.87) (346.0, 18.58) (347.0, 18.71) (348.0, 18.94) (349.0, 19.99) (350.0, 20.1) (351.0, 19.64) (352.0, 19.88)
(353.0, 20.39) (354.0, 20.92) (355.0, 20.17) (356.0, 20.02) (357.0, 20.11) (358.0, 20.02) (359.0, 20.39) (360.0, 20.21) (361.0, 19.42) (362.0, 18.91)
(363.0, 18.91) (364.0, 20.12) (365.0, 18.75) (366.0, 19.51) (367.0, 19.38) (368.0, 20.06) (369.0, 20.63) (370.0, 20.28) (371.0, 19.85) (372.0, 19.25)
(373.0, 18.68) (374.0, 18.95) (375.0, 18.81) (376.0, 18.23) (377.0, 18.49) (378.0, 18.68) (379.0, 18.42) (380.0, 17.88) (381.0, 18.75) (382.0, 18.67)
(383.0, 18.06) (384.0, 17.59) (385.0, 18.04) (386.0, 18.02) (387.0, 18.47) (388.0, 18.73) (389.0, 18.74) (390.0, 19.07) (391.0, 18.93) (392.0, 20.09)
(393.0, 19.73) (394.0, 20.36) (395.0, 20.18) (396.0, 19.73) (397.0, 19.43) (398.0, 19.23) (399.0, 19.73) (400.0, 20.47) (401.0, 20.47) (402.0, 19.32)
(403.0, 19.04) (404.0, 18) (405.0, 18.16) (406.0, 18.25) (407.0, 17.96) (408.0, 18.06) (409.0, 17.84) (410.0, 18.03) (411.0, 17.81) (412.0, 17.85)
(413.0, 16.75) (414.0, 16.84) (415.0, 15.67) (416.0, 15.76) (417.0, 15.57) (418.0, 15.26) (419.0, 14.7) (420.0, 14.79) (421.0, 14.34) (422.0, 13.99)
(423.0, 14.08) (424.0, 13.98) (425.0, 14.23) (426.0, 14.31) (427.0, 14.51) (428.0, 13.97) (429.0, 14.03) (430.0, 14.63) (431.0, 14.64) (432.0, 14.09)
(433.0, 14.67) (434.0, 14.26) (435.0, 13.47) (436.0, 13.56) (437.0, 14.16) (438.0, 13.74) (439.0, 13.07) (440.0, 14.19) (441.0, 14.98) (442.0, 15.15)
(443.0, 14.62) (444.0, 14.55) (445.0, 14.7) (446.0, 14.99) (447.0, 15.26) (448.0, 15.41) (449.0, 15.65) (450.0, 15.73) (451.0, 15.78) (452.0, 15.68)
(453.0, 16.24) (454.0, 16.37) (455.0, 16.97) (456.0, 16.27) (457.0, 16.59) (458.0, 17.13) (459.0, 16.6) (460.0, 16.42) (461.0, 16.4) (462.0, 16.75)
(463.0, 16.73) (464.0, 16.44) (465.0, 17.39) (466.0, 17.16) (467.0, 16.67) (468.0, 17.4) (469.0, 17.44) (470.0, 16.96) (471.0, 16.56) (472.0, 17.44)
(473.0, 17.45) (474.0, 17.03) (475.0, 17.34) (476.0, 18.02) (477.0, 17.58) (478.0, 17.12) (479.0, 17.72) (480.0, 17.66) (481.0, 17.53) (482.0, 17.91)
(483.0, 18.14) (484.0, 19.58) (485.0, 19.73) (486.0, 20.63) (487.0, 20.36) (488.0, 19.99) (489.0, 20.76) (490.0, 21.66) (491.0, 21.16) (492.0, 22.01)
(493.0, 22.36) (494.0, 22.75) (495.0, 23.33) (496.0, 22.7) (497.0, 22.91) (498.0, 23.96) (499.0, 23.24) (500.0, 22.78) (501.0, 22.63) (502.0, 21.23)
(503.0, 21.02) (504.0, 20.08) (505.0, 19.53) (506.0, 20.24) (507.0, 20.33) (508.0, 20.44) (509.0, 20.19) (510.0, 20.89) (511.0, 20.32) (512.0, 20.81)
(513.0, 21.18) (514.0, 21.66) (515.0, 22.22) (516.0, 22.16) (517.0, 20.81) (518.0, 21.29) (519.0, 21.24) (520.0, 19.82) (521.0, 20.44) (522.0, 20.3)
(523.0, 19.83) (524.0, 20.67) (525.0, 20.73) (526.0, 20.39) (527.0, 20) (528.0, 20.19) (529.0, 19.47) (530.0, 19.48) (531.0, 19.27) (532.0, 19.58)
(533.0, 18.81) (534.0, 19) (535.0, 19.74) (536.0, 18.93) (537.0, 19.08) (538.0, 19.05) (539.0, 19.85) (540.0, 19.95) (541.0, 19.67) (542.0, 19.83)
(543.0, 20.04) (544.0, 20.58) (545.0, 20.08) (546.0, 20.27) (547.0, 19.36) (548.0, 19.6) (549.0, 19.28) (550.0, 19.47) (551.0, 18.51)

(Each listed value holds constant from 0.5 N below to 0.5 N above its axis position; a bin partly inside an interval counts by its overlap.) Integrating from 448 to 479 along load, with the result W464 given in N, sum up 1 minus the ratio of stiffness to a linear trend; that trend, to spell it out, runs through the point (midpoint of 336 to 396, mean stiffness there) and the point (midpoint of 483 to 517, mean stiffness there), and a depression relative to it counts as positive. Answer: 5.8 N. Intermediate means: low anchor 18.9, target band 16.8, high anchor 21.3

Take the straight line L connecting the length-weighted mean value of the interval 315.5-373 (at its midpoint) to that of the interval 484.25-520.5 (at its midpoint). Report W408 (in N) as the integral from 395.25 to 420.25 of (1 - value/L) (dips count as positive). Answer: 2.4 N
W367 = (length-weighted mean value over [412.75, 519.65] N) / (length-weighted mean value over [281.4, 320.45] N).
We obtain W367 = 0.8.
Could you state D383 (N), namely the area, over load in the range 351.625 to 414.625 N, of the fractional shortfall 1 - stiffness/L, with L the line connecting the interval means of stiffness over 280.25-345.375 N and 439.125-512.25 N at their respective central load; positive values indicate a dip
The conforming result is 2.2 N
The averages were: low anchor 20.8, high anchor 18.4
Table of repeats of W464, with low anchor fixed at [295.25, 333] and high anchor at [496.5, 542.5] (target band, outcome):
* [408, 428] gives 4.73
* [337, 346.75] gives 1.60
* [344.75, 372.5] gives 0.91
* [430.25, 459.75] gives 7.70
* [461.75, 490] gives 3.47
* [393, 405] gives 0.50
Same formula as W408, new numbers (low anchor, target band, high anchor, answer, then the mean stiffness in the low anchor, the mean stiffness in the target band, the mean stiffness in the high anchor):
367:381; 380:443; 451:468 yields 4.5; 19.1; 16.8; 16.6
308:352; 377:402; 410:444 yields -4.3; 18.6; 19.1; 14.8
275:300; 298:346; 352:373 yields 6.9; 24.7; 19.2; 19.8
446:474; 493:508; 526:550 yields -3.1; 16.5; 21.9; 19.6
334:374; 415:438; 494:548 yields 6.1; 18.9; 14.4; 20.6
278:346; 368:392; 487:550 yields 2.3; 20.9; 18.8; 20.7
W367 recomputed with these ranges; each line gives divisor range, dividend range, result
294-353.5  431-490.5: 0.85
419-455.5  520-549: 1.35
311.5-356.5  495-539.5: 1.11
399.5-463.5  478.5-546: 1.29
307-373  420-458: 0.78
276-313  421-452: 0.61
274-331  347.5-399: 0.87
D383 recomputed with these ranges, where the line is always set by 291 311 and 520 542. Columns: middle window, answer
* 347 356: 0.9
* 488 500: -1.3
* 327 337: 2.1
